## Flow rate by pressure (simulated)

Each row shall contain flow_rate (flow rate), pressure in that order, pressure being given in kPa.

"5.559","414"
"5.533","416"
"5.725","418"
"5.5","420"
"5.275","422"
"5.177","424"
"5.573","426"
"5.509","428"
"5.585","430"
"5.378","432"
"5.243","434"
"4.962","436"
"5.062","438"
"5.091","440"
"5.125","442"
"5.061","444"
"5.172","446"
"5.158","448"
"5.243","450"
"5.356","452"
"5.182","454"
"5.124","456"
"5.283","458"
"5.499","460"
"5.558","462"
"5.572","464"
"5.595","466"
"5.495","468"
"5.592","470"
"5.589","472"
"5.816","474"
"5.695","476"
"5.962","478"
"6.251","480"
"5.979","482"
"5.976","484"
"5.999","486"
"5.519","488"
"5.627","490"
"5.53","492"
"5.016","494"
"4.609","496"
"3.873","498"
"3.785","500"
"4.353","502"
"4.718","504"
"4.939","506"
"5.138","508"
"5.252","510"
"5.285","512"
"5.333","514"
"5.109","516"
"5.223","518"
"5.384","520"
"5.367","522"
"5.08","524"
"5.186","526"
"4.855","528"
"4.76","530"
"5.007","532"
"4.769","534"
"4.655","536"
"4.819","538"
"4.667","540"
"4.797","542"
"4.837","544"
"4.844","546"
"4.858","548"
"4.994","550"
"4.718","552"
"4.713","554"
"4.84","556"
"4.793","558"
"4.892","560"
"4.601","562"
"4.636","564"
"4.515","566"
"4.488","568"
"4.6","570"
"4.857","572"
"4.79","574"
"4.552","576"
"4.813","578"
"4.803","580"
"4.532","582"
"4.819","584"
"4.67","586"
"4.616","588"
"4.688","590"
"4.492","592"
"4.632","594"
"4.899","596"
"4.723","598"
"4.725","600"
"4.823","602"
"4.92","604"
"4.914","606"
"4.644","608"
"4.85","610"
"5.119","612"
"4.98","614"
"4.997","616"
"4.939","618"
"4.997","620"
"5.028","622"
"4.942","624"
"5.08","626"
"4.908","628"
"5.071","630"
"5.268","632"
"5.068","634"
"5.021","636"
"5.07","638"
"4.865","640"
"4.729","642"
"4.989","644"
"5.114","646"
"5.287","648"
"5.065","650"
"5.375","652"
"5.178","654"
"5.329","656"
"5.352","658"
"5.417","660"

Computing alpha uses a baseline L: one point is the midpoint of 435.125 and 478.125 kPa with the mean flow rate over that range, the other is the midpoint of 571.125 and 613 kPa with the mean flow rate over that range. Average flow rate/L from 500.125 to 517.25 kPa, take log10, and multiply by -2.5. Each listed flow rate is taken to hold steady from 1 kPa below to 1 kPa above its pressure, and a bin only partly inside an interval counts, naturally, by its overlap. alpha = 0.037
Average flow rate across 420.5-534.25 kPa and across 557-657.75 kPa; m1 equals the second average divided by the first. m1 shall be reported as 0.9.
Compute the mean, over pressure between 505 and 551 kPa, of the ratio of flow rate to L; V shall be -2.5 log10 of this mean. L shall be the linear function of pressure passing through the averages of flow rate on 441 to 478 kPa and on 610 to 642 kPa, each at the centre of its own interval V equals 0.05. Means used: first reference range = 5.41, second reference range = 5.01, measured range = 5.01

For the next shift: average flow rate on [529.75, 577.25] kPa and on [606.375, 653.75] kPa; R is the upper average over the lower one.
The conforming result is 1.06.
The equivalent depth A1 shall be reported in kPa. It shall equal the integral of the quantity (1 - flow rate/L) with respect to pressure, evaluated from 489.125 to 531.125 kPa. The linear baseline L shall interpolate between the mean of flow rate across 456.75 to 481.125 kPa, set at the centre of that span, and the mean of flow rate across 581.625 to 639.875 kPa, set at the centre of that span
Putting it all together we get 3.5 kPa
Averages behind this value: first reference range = 5.66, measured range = 4.97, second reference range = 4.88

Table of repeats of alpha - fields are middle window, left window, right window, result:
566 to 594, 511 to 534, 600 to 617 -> 0.07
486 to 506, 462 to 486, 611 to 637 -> 0.17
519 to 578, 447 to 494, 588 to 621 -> 0.07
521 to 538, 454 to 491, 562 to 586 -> 0.03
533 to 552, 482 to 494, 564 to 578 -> 0.05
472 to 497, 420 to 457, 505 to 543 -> -0.11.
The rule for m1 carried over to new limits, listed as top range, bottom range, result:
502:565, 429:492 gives 0.90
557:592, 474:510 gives 0.89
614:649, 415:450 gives 0.95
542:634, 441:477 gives 0.89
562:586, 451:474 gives 0.86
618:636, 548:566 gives 1.06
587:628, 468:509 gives 0.91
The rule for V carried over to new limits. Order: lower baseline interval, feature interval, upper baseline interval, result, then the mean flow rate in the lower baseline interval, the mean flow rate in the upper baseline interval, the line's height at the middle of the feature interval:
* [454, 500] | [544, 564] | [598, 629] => 0.08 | 5.46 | 4.92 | 5.16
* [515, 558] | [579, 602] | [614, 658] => 0.07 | 4.92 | 5.07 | 5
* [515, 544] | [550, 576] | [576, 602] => 0.03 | 4.97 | 4.7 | 4.82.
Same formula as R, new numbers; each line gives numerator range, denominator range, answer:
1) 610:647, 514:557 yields 1.01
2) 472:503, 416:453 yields 1.01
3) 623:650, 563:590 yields 1.08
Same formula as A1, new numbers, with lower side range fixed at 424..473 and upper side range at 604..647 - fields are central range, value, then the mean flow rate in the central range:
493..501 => 1.4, 4.32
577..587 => 0.7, 4.73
